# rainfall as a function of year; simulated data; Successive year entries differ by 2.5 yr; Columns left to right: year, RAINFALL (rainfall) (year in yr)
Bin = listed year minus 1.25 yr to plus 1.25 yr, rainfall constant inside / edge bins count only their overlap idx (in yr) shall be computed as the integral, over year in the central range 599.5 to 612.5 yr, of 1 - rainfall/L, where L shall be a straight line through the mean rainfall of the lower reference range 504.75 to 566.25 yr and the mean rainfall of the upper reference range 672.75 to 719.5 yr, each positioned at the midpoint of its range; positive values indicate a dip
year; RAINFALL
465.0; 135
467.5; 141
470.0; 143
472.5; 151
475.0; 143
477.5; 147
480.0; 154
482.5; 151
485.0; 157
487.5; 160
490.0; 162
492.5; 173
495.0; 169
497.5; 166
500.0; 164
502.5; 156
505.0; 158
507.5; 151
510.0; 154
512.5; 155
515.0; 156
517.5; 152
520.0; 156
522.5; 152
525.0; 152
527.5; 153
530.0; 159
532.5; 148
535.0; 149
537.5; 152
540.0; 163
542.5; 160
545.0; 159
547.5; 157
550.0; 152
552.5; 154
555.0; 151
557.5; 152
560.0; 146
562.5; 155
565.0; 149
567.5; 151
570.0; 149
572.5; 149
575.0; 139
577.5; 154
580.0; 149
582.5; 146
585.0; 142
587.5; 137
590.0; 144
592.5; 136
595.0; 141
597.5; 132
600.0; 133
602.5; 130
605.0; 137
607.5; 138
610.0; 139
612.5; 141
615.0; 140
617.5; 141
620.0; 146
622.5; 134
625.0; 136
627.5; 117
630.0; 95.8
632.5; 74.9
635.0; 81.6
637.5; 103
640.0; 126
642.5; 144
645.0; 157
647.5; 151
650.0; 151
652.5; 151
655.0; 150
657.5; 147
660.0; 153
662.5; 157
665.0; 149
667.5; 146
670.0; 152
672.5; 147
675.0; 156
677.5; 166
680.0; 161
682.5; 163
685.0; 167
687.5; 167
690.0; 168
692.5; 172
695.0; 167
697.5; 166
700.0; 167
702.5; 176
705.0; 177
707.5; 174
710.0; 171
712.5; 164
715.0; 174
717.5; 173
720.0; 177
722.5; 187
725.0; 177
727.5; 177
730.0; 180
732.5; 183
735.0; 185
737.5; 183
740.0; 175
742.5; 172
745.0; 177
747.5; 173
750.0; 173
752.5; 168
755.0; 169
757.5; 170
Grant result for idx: 1.9 yr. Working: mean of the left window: 154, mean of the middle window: 136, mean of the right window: 168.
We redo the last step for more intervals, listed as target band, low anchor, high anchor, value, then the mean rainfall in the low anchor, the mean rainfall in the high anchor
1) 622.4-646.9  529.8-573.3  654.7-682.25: 5.8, 153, 154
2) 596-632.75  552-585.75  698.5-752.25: 6.1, 149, 176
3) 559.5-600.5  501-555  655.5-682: 2.6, 155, 154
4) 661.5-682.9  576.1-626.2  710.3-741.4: 0.9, 140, 178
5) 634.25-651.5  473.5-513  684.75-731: 3.7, 158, 173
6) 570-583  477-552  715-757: 1.2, 157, 177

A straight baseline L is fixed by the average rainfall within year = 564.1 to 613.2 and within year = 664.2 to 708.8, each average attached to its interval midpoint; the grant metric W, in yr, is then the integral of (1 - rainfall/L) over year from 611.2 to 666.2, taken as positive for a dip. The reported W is 6.9 yr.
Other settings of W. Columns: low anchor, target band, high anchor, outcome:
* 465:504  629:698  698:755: 9.8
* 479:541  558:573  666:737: 1.0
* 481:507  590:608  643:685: 2.4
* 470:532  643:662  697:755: 2.0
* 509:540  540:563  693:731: 0.3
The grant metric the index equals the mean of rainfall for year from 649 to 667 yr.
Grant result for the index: 151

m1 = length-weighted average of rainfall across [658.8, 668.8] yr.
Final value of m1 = 151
